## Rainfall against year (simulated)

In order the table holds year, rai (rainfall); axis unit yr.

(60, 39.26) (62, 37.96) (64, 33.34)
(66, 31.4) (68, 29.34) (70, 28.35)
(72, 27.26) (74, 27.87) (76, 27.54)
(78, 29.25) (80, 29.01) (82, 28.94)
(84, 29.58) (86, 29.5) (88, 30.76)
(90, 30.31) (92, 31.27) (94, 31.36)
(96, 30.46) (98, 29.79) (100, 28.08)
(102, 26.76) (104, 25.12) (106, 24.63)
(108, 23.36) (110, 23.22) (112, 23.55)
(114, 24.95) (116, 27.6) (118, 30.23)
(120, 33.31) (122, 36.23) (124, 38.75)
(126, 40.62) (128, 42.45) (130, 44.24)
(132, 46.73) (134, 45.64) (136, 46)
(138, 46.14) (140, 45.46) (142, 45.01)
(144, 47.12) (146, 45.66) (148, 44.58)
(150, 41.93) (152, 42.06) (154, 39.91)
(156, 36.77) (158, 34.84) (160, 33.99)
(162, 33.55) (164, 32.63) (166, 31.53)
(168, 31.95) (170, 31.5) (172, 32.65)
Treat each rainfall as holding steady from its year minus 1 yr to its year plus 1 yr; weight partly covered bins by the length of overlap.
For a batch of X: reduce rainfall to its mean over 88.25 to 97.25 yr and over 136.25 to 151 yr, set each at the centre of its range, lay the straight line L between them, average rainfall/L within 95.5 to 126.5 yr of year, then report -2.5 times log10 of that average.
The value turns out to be 0.24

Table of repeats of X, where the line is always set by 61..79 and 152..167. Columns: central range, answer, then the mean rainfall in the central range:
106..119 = 0.27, 25.4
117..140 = -0.22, 41.1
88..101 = 0.05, 30.3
